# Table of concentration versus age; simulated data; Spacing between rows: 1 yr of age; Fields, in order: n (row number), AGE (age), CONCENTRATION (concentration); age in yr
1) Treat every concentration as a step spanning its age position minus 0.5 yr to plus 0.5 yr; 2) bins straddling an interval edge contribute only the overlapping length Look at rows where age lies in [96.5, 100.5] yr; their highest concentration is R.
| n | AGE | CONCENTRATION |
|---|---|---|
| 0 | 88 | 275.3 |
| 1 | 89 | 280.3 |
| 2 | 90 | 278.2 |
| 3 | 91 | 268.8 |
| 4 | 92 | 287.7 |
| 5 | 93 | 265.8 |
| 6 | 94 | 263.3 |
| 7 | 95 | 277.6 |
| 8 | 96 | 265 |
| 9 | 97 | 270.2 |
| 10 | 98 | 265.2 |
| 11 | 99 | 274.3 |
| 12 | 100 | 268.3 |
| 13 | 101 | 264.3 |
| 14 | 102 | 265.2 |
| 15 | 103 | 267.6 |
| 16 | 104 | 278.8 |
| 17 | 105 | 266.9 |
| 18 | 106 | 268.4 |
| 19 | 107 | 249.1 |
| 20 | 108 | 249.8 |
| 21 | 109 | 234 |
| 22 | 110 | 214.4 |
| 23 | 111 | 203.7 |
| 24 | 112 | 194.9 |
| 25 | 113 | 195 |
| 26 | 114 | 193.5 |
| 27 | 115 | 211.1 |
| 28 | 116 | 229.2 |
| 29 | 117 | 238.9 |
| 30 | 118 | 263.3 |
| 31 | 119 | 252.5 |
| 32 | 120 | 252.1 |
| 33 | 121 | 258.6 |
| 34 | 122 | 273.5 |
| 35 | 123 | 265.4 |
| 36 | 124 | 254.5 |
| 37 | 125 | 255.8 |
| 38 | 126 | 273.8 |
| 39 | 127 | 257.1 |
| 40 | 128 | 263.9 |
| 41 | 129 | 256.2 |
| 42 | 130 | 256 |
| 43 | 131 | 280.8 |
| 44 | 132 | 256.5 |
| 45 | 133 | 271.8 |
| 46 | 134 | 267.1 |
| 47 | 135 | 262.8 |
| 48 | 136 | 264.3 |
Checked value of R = 274.3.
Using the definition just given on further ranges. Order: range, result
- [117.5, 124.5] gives 273.5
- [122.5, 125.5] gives 265.4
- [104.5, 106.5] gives 268.4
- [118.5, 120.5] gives 252.5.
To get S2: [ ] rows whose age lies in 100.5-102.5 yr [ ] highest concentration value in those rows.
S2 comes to 265.2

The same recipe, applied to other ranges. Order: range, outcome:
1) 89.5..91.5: 278.2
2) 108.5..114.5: 234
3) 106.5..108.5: 249.8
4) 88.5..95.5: 287.7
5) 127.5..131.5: 280.8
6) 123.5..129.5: 273.8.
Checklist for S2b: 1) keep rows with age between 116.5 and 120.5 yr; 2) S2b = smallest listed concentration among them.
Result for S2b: 238.9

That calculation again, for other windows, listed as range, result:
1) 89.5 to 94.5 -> 263.3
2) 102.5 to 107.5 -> 249.1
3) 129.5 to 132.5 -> 256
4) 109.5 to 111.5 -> 203.7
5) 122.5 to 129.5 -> 254.5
